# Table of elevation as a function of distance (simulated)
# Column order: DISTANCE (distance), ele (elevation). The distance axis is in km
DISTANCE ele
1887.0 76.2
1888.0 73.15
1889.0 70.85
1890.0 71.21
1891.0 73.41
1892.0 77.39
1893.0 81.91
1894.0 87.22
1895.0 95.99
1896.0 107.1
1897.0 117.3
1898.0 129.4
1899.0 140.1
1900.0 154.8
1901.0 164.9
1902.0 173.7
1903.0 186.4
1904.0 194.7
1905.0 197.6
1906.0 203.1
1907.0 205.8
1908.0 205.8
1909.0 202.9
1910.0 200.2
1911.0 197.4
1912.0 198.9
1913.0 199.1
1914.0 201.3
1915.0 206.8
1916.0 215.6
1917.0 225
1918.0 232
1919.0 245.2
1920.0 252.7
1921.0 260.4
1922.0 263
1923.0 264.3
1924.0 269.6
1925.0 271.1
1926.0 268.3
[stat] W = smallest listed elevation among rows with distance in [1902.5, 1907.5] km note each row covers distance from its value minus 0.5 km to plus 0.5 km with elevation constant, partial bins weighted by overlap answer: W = 186.4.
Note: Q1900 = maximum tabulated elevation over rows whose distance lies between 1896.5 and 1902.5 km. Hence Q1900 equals 173.7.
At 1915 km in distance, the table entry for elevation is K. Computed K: 206.8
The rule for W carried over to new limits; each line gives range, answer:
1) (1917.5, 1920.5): 232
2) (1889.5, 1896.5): 71.21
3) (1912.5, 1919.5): 199.1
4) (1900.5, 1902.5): 164.9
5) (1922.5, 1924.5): 264.3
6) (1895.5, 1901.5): 107.1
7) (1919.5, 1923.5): 252.7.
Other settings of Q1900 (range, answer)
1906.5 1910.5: 205.8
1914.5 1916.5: 215.6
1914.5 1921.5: 260.4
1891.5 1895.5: 95.99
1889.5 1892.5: 77.39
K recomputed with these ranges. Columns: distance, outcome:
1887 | 76.2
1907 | 205.8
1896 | 107.1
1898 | 129.4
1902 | 173.7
